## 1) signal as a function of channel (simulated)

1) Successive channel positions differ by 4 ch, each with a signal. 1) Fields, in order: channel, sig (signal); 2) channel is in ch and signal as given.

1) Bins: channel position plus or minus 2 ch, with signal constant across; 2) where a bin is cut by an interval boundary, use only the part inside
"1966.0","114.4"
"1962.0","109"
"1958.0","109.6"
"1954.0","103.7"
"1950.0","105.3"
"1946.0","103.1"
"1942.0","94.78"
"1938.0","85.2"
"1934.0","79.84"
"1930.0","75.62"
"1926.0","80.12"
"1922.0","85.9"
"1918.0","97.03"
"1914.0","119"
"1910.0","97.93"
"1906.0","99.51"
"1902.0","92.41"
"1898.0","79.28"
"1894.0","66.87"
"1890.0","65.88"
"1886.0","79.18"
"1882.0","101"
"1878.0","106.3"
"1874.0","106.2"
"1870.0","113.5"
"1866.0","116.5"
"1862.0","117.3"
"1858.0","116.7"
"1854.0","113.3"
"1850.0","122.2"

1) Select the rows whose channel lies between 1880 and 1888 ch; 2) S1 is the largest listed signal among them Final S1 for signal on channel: 101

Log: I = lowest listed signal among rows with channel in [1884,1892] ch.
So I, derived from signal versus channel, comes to 65.88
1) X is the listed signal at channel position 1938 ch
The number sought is 85.2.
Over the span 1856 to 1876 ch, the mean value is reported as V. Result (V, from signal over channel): 114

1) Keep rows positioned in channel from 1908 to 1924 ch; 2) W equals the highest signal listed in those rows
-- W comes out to 119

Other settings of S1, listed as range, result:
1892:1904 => 92.41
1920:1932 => 85.9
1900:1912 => 99.51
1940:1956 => 105.3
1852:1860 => 116.7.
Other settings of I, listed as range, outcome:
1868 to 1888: 79.18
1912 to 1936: 75.62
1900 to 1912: 92.41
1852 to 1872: 113.3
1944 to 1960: 103.1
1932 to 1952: 79.84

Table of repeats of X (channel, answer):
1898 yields 79.28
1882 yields 101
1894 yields 66.87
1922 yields 85.9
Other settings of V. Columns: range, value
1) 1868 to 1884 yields 107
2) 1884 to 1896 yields 70.6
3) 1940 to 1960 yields 103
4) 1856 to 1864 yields 117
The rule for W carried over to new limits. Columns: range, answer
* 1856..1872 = 117.3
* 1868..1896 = 113.5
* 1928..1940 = 85.2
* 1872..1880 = 106.3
